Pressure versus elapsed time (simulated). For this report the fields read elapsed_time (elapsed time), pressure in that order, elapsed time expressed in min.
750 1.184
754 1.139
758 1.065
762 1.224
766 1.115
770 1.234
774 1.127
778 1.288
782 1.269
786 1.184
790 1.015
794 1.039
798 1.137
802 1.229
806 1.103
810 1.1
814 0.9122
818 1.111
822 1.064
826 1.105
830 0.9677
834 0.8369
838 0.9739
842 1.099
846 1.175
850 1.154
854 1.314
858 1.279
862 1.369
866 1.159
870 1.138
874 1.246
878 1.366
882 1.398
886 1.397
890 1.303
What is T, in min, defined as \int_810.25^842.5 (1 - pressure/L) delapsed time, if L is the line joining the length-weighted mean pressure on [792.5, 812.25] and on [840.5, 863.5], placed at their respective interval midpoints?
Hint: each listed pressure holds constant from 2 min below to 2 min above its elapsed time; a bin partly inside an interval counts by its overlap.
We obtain 4.5 min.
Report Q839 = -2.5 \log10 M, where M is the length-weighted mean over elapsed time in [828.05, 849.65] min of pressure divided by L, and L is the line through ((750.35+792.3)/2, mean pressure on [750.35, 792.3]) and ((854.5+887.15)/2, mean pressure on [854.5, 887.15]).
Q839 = 0.22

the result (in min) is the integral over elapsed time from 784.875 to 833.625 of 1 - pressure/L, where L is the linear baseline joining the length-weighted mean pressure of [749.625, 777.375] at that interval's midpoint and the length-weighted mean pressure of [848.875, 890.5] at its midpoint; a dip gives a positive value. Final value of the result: 5.7 min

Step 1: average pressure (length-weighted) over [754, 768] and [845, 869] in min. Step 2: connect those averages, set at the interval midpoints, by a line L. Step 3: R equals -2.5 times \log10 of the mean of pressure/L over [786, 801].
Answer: 0.077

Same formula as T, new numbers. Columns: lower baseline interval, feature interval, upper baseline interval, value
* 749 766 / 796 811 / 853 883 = 0.7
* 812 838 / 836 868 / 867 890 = -1.0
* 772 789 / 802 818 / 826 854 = 0.9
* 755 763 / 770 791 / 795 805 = -0.8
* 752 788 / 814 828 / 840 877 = 1.6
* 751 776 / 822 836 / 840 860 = 2.4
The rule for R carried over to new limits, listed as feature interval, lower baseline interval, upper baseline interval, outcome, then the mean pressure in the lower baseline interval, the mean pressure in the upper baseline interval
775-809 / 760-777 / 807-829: -0.03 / 1.18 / 1.06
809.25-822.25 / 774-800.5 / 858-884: 0.15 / 1.15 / 1.28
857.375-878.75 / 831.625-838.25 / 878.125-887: -0.02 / 0.891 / 1.39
